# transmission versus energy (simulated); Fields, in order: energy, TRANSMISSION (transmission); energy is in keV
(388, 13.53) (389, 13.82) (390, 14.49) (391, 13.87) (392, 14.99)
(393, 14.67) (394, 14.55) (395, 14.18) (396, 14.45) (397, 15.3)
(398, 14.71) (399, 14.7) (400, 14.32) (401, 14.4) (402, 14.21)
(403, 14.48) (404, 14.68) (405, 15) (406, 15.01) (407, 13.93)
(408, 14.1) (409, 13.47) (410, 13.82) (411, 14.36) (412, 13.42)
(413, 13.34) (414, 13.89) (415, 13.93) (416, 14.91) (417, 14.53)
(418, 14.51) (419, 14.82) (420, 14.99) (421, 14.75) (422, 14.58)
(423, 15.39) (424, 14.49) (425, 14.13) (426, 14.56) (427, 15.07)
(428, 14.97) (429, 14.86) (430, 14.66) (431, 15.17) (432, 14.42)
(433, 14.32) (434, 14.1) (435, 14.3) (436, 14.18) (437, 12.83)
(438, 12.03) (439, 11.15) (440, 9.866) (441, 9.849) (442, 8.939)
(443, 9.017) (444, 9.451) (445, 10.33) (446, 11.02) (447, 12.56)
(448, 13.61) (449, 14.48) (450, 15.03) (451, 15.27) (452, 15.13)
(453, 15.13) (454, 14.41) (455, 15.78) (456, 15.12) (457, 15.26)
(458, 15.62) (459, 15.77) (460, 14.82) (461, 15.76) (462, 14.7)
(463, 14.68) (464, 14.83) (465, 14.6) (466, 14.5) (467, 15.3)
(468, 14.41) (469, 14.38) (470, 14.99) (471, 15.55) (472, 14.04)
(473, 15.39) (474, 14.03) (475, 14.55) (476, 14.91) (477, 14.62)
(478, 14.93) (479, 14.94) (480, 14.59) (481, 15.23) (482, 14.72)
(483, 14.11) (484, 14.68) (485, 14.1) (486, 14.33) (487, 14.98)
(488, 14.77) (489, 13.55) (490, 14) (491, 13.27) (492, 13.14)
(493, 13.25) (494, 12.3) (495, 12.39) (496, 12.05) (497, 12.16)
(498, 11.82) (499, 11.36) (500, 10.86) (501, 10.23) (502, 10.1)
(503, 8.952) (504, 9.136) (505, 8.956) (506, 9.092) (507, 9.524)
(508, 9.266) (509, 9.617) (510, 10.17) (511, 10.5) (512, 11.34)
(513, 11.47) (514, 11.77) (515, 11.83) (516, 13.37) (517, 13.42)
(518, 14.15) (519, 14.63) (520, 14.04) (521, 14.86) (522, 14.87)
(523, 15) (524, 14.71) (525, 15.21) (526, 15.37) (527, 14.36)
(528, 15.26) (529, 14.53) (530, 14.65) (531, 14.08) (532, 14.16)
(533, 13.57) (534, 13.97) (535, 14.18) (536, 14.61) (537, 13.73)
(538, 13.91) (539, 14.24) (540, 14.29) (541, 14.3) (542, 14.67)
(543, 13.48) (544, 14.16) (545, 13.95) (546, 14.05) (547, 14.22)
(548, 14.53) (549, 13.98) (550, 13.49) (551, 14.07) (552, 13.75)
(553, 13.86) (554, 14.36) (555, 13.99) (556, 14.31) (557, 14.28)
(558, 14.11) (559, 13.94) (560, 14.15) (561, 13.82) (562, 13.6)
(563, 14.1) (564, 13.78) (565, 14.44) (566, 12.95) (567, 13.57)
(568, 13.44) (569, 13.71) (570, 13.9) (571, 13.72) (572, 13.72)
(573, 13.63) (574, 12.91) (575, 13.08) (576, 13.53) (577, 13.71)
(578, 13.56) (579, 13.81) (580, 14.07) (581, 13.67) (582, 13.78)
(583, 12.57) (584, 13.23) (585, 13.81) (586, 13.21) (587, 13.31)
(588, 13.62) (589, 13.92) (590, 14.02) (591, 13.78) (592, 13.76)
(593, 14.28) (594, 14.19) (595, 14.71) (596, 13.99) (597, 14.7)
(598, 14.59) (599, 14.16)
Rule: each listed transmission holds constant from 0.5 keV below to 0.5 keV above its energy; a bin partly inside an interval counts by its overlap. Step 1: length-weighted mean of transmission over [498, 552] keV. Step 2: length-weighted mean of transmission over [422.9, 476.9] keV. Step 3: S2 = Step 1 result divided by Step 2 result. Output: 0.93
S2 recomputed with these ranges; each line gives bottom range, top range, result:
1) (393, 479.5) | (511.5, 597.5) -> 0.98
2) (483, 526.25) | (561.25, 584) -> 1.09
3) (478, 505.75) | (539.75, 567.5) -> 1.10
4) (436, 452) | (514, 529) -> 1.20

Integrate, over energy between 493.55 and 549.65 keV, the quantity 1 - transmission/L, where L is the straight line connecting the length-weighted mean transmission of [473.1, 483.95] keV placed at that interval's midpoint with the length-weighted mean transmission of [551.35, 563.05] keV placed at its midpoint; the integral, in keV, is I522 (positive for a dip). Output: 5.6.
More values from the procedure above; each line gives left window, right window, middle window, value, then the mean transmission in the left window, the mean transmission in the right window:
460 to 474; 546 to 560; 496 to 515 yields 5.3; 14.8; 14.1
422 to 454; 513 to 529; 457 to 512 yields 2.0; 13.3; 14.1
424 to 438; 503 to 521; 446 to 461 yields -1.4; 14.3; 11.3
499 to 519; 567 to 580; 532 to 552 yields -3.0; 10.8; 13.6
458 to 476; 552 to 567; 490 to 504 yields 2.8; 14.9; 14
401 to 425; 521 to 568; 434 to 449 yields 2.9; 14.4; 14.2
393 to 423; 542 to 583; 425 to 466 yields 1.6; 14.4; 13.8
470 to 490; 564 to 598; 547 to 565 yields -0.1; 14.6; 13.7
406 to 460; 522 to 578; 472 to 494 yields -0.7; 13.8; 14.1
